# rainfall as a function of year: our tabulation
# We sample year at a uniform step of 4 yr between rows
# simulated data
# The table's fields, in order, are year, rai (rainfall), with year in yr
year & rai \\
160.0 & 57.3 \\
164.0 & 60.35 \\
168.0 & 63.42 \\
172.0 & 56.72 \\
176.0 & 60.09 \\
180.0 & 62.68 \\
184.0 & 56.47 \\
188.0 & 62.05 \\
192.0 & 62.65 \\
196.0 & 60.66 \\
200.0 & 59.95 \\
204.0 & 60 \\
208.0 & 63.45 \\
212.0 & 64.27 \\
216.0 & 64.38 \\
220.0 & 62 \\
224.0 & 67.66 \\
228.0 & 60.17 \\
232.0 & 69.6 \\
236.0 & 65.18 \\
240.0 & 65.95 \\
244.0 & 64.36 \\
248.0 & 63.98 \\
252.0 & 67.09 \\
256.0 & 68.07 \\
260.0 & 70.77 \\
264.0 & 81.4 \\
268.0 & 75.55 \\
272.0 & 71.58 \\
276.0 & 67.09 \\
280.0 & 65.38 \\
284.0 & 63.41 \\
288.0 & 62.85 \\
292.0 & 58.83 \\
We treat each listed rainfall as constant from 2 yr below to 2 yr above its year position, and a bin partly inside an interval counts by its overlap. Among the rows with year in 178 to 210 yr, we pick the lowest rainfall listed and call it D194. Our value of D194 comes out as 56.47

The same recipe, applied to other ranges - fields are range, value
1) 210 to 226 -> 62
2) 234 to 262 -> 63.98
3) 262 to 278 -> 67.09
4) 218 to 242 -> 60.17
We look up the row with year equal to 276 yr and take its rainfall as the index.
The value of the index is 67.09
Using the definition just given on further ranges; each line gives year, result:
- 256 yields 68.07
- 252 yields 67.09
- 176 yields 60.09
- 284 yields 63.41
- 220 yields 62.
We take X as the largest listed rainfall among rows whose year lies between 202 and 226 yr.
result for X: 67.66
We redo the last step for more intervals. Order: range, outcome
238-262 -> 70.77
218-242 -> 69.6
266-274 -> 75.55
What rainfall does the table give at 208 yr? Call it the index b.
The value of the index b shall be 63.45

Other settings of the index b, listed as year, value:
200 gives 59.95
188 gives 62.05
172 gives 56.72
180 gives 62.68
